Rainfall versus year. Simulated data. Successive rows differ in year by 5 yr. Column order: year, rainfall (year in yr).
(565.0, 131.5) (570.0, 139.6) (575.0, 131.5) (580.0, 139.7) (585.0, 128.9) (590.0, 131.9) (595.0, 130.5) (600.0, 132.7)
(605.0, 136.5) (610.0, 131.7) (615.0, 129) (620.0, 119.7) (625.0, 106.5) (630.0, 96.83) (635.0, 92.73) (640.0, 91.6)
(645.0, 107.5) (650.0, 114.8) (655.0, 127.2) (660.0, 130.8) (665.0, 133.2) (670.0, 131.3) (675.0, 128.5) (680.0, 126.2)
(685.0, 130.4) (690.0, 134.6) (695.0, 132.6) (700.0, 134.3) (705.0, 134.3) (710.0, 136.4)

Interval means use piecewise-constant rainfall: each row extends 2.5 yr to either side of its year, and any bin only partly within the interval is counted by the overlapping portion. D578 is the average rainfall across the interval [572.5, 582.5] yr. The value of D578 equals 136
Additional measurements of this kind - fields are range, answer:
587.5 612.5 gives 133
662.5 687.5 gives 130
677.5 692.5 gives 130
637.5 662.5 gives 114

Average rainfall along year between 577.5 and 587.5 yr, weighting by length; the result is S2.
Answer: 134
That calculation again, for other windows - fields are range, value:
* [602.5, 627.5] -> 125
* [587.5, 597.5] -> 131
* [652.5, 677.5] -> 130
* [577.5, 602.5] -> 133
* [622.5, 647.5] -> 99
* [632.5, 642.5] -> 92.2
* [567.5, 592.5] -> 134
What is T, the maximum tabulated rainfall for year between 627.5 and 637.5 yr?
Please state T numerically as 96.83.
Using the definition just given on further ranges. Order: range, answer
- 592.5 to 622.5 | 136.5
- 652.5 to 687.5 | 133.2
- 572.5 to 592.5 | 139.7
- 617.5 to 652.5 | 119.7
